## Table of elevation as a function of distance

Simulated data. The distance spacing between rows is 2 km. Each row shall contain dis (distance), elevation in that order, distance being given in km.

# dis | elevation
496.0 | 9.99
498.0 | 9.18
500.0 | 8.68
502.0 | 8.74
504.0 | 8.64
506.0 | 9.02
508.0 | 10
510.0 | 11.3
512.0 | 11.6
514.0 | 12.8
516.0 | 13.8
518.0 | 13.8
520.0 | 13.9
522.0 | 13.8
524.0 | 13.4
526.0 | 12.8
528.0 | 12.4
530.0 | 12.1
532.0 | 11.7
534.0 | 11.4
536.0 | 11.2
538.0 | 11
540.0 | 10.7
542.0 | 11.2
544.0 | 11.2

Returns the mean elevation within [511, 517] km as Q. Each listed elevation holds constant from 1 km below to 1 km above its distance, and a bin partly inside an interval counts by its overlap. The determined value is 12.7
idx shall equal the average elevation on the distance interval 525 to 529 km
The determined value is 12.6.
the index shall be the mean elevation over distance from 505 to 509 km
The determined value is 9.51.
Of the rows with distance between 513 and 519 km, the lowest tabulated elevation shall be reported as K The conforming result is 12.8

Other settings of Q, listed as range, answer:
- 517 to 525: 13.7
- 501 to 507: 8.8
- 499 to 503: 8.71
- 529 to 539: 11.5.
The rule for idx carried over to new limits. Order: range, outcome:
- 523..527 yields 13.1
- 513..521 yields 13.6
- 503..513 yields 10.1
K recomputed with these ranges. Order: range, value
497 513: 8.64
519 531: 12.1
